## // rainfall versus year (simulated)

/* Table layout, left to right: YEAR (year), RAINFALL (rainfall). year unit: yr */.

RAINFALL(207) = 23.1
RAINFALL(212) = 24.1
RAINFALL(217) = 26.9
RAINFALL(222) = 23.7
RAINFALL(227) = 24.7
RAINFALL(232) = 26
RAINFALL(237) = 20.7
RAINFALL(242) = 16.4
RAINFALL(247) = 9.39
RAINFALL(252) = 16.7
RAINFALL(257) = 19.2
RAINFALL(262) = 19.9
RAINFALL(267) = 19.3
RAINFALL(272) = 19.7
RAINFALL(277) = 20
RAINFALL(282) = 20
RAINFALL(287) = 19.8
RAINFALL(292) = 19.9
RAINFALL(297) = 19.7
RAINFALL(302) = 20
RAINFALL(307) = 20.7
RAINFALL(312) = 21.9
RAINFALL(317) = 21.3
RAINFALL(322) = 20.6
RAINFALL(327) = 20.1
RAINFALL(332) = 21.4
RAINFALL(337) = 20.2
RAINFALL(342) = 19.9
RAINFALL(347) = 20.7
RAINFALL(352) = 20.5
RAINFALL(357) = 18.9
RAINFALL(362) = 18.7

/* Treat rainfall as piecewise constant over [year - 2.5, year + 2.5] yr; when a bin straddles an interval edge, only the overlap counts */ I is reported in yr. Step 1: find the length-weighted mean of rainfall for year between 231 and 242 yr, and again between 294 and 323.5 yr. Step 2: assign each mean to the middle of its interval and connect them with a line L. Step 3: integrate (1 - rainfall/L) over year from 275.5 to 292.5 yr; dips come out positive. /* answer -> 0.8 yr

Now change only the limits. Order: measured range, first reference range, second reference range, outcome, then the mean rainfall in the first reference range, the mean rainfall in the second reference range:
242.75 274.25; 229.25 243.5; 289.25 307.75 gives 5.42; 21.4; 20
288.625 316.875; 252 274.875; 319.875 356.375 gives -0.92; 19.2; 20.4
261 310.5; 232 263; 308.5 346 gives -2.11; 17.6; 20.8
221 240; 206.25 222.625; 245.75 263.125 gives -1.92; 24.7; 16.5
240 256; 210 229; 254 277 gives 5.15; 24.9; 19.5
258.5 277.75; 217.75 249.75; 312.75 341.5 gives 0.85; 20.5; 20.7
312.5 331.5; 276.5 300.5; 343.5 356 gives -0.70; 19.9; 20.3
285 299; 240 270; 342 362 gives -1.40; 16.9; 19.9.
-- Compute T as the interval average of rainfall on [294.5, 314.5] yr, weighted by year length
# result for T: 20.6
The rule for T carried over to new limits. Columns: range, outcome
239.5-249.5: 12.9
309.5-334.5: 21.1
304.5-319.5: 21.3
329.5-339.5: 20.8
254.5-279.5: 19.6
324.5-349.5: 20.5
